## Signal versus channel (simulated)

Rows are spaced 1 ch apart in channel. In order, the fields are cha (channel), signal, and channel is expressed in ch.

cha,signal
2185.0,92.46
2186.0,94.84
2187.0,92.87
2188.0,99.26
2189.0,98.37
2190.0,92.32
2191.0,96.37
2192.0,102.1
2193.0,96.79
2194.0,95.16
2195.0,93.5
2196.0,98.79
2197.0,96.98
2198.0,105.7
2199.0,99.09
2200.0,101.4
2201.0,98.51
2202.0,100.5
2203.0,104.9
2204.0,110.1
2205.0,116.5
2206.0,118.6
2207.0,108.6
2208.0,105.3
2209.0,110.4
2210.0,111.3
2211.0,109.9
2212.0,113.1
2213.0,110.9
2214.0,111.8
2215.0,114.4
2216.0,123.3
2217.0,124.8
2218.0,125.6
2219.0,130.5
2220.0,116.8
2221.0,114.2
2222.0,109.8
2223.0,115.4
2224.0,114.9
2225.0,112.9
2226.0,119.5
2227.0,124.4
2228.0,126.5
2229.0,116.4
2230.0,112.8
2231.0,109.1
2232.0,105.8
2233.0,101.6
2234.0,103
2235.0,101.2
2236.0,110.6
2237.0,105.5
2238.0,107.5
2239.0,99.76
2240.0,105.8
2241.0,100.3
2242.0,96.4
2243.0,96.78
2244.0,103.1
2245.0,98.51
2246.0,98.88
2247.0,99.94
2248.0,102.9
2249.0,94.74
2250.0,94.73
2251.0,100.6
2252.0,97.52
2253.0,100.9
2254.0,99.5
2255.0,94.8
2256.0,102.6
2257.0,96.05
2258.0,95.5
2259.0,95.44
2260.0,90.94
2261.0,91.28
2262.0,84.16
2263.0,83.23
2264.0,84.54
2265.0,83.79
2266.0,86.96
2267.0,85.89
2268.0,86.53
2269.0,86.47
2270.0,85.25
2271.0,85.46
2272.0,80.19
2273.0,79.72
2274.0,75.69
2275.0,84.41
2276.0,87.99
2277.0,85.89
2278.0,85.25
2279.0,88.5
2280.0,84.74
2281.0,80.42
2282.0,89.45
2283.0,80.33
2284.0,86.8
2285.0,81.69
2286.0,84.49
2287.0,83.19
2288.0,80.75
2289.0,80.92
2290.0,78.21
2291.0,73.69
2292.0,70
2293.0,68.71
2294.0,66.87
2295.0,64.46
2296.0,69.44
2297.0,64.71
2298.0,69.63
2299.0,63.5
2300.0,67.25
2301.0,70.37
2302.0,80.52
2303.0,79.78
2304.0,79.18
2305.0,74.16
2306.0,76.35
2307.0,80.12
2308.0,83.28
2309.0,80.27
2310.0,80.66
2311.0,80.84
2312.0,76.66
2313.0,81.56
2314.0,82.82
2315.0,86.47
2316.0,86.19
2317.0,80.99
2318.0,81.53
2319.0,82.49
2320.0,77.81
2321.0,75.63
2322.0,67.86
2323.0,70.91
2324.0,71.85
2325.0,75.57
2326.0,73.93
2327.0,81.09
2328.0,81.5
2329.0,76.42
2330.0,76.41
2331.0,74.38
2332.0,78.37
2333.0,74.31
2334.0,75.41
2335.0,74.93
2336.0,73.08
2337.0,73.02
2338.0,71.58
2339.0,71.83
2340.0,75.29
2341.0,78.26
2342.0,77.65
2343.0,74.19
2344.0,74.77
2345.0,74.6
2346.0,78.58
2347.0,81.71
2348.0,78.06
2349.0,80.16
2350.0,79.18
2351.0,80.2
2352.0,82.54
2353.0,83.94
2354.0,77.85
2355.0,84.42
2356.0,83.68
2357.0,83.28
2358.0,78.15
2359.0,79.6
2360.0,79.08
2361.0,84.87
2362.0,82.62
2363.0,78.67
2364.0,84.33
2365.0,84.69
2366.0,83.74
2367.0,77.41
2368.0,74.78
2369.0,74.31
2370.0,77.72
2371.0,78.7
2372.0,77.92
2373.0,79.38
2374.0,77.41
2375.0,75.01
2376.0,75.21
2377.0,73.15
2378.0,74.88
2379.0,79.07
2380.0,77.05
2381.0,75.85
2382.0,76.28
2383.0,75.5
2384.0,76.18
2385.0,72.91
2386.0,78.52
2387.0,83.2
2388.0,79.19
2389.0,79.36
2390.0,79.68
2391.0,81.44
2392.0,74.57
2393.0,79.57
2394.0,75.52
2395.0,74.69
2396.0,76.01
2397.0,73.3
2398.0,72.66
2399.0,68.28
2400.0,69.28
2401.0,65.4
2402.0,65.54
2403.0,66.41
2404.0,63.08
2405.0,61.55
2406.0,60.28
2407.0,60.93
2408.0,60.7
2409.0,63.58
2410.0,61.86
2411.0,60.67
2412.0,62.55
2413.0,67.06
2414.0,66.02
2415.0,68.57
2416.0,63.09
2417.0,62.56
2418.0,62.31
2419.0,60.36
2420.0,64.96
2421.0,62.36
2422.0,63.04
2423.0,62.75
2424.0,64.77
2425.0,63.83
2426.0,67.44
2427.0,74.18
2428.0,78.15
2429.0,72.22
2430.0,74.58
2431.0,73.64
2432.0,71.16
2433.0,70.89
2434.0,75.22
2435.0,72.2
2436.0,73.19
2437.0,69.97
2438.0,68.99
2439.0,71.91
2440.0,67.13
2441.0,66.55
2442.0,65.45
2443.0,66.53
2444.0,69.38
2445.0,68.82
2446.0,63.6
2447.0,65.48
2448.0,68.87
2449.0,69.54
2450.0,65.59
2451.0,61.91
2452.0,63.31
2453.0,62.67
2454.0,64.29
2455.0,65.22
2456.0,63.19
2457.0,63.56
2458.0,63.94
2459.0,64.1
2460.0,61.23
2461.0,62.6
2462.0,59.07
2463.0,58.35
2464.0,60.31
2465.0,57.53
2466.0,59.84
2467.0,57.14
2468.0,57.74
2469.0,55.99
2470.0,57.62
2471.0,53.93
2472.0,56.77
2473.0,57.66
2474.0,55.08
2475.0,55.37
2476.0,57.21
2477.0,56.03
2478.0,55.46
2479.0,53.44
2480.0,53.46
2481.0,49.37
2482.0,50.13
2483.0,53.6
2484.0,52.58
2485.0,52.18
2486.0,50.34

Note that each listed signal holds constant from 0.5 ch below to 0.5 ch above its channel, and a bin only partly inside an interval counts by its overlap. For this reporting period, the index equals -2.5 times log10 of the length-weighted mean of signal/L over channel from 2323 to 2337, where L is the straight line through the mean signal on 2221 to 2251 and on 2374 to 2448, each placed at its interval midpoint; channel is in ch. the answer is 0.15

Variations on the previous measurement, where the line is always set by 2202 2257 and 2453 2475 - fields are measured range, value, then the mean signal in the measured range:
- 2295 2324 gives 0.20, 76.5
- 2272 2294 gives 0.20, 81.1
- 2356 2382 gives 0.01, 78.7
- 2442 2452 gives -0.05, 66.4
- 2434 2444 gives -0.07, 69.4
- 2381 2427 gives 0.05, 69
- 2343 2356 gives 0.05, 79.6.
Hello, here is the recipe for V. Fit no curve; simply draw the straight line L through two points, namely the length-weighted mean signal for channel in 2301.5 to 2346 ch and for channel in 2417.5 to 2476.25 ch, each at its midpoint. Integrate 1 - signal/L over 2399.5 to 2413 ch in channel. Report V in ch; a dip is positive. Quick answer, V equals 1.07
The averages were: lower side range 77.4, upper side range 64.6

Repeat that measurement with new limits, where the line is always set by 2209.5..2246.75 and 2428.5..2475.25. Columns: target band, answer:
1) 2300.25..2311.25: 1.90 ch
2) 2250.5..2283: 4.51 ch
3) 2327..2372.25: 3.77 ch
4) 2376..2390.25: 0.29 ch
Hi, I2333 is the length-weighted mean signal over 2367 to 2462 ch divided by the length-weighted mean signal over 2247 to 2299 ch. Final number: 0.82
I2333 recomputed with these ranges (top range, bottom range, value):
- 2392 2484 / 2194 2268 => 0.62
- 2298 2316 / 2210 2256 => 0.72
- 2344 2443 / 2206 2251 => 0.67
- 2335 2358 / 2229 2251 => 0.76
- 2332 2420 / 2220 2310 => 0.82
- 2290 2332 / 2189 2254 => 0.71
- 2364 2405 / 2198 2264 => 0.71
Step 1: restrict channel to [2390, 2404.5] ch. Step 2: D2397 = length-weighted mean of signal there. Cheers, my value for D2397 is 72.1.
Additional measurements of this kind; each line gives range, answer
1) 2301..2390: 78.2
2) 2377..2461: 68.9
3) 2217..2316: 91.4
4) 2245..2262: 96.9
